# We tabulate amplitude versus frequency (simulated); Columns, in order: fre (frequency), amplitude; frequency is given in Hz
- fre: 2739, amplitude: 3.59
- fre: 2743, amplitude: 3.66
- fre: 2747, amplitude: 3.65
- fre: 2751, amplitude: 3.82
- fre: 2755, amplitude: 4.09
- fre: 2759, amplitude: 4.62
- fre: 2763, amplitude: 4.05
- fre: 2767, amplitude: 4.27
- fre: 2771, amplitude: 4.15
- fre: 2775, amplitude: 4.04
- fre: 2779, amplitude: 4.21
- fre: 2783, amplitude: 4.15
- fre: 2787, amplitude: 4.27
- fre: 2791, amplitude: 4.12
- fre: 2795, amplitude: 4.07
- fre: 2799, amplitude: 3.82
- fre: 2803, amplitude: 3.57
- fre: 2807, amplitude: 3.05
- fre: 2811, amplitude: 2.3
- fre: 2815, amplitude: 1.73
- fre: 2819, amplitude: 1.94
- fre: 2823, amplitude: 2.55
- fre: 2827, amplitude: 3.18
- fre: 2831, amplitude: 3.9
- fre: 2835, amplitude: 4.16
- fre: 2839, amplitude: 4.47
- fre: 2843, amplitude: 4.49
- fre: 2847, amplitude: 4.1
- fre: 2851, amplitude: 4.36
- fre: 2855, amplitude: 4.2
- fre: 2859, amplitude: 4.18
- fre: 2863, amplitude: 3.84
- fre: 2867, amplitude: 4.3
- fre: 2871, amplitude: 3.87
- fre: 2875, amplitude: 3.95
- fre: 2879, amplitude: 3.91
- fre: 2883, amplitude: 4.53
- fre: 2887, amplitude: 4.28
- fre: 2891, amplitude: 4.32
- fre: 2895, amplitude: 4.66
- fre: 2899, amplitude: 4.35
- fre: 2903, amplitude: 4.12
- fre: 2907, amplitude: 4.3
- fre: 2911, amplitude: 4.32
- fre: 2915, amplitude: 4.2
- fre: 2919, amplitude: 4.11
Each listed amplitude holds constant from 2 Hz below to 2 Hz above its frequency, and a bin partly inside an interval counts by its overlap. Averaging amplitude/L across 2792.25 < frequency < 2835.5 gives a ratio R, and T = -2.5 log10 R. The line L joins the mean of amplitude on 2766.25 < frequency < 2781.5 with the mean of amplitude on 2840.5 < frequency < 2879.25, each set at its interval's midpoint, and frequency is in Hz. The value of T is 0.32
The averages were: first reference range 4.16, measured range 3.1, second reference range 4.13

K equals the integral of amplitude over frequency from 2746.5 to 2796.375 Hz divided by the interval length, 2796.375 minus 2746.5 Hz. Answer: 4.13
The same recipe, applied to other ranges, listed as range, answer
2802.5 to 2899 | 3.76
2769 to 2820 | 3.52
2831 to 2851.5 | 4.27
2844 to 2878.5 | 4.1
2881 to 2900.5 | 4.43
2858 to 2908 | 4.2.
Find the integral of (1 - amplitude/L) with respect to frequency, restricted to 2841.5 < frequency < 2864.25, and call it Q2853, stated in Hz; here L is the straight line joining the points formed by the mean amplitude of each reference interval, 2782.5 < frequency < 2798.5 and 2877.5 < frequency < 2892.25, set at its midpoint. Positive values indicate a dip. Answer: 0.10 Hz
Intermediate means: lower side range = 4.12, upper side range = 4.27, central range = 4.2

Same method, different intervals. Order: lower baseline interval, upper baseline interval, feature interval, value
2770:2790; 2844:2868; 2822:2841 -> 2.09 Hz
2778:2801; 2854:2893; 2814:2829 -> 6.28 Hz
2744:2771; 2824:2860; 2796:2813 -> 3.48 Hz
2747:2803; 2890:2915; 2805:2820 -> 6.80 Hz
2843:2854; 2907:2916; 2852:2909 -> 0.95 Hz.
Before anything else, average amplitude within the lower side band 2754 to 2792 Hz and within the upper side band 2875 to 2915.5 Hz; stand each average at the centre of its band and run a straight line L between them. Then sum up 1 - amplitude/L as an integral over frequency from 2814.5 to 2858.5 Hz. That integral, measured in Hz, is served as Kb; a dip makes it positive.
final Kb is 6.3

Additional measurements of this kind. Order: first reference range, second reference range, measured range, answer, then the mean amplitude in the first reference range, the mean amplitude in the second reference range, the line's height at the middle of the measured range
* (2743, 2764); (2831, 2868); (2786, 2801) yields 0.1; 4.01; 4.21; 4.09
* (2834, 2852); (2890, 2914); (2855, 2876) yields 1.4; 4.32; 4.34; 4.33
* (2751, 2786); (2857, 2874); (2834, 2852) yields -1.1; 4.18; 4.04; 4.07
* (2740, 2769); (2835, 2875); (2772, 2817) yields 5.4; 4.01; 4.19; 4.08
